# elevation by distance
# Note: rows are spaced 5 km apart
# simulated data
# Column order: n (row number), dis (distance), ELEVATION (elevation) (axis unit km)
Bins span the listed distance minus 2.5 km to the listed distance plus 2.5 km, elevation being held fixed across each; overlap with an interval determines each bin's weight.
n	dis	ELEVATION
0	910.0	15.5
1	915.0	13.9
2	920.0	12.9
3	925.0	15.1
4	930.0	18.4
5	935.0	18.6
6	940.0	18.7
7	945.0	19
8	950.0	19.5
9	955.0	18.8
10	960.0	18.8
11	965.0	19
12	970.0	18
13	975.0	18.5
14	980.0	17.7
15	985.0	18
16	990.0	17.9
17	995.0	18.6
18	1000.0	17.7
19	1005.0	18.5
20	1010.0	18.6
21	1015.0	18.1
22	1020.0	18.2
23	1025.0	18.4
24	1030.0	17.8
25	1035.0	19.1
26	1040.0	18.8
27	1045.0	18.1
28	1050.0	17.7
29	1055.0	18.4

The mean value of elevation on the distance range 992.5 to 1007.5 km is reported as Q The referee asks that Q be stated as 18.3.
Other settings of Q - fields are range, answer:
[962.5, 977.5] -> 18.5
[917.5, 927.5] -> 14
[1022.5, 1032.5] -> 18.1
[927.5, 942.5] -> 18.6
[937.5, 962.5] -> 19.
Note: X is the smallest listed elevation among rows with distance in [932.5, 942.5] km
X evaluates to 18.6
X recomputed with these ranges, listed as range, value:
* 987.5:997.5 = 17.9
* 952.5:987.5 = 17.7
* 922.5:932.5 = 15.1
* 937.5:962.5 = 18.7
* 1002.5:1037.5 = 17.8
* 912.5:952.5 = 12.9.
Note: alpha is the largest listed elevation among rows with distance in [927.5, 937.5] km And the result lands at 18.6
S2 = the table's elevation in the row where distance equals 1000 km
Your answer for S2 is 17.7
